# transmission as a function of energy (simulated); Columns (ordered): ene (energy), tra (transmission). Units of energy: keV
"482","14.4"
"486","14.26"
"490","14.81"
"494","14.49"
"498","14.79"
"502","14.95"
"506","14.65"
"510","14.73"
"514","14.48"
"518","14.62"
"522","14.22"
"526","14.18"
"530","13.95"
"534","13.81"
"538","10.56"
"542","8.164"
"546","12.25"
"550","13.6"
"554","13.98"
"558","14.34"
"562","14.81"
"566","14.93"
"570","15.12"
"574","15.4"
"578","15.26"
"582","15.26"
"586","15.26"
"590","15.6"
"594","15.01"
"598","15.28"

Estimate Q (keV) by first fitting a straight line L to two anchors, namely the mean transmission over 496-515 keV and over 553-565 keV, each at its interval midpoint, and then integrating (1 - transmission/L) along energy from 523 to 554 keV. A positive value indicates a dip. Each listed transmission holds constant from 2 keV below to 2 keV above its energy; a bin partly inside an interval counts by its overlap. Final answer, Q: 4.34 keV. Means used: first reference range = 14.7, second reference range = 14.5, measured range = 12.5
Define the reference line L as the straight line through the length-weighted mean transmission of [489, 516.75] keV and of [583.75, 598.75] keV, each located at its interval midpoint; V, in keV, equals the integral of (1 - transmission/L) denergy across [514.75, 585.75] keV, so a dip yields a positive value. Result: 5.6 keV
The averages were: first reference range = 14.7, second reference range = 15.3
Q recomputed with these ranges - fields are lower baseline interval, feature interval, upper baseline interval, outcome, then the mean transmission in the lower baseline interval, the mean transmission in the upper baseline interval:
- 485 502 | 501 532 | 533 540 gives -3.0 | 14.6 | 12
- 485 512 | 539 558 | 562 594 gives 3.6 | 14.7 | 15.2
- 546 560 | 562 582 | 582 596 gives -0.8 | 13.7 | 15.3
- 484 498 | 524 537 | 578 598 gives 1.0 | 14.6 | 15.3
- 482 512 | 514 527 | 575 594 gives 0.4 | 14.7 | 15.3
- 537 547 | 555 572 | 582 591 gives -2.9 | 10.1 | 15.4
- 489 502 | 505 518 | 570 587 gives 0.2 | 14.7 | 15.3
